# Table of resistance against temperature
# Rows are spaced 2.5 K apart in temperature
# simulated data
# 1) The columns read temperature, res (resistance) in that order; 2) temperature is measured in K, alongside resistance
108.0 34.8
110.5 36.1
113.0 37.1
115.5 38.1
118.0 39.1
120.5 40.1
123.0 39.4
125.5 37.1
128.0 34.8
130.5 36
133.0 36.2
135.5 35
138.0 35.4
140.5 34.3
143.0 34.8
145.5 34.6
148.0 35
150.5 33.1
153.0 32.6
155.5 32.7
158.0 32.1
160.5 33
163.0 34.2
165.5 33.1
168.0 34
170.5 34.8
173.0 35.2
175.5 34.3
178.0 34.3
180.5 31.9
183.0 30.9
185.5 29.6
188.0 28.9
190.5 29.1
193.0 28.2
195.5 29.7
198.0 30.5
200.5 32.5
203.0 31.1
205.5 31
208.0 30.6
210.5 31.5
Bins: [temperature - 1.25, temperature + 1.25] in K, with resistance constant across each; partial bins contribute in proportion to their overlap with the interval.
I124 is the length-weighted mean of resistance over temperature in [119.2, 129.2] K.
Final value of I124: 37.9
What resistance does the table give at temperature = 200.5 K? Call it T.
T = 32.5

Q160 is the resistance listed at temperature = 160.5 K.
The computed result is 33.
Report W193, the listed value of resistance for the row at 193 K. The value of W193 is 28.2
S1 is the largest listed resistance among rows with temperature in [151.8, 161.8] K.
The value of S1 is 33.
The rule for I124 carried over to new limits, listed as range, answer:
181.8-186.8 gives 30.2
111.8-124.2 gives 38.8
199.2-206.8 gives 31.5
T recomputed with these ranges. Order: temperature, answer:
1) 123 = 39.4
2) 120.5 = 40.1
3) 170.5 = 34.8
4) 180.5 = 31.9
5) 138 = 35.4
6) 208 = 30.6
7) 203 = 31.1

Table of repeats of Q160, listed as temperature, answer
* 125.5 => 37.1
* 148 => 35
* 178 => 34.3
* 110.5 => 36.1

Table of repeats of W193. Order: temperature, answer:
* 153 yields 32.6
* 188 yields 28.9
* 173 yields 35.2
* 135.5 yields 35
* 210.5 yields 31.5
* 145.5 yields 34.6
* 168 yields 34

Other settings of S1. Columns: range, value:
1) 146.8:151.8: 35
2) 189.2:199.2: 30.5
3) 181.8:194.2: 30.9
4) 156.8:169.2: 34.2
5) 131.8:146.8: 36.2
